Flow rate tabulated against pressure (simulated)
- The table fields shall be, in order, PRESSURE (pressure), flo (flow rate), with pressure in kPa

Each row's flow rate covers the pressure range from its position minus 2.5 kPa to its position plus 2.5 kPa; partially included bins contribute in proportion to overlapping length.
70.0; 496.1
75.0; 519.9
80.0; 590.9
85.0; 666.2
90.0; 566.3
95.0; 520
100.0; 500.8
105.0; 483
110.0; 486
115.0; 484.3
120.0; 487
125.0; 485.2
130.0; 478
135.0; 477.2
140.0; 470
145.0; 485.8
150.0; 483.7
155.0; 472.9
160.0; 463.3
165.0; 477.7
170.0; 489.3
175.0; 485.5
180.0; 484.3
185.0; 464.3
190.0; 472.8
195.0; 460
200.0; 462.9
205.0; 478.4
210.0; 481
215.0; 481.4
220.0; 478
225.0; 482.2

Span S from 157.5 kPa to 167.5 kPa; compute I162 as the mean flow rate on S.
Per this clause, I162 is 470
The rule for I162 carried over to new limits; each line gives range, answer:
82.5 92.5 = 616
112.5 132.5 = 484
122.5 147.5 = 479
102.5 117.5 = 484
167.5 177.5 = 487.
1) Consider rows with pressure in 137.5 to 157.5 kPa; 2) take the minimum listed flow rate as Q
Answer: 470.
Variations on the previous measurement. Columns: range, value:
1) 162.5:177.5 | 477.7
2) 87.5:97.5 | 520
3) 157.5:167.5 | 463.3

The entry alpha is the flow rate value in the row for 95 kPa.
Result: 520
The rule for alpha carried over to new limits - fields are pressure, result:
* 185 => 464.3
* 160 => 463.3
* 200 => 462.9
